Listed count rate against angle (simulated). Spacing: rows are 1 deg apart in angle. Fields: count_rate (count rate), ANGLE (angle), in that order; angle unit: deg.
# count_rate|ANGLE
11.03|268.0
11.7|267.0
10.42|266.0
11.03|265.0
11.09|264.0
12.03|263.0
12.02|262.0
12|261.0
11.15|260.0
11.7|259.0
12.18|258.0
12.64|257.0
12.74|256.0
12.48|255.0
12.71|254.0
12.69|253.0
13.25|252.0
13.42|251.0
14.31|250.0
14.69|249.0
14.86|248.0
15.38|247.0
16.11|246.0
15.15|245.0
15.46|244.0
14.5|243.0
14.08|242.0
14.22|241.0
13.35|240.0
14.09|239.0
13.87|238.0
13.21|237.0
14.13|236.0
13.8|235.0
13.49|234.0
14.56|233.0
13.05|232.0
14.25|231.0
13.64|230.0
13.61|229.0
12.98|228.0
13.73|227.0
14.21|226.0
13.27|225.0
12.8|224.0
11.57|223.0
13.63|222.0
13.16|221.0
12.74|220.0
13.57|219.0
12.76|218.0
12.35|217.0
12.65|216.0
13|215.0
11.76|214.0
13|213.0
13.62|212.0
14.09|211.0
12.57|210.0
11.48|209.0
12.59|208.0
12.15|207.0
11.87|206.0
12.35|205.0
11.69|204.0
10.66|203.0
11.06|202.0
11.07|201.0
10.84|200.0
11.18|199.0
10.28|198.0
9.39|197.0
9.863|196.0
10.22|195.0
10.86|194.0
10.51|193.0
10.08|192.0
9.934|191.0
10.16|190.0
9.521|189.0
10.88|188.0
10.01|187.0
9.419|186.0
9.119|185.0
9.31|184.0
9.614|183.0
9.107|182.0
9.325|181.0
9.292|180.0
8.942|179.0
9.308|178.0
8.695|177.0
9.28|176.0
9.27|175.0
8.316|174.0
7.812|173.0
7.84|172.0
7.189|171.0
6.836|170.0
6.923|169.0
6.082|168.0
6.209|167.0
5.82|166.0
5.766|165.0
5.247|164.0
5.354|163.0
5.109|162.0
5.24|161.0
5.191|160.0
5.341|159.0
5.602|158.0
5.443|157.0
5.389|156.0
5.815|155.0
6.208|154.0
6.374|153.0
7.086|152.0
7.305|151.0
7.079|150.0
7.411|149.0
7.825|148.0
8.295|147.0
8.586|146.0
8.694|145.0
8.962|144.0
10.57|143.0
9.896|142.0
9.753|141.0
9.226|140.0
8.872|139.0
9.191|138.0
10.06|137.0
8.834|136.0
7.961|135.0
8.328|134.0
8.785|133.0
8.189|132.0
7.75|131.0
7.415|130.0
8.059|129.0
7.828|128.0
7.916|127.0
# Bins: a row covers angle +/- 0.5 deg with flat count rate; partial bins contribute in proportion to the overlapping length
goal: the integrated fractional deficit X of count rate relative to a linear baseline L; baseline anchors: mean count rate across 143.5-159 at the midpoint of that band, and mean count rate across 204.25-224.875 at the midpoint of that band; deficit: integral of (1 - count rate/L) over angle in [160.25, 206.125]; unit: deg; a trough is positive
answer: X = 4.9 deg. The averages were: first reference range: 7.02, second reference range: 12.7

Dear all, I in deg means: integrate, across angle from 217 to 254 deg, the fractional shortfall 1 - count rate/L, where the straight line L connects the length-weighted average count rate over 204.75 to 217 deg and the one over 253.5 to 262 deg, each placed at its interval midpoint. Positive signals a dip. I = -4.2 deg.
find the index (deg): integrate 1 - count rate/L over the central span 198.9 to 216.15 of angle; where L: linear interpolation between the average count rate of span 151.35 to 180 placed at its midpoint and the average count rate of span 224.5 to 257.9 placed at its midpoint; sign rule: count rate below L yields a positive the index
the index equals -2.27 deg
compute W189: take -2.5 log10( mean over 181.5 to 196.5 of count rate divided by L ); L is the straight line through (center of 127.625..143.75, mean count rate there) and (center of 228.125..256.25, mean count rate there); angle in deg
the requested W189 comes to 0.15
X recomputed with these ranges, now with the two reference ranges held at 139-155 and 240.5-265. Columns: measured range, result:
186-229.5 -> -2.6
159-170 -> 4.0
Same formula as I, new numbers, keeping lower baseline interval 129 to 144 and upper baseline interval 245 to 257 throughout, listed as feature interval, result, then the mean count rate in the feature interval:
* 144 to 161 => 4.98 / 6.75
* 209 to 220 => -0.52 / 12.9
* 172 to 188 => 2.45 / 9.14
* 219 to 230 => -0.42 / 13.2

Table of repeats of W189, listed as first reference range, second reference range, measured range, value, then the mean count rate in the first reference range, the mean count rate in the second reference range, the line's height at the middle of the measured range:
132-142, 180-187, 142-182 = 0.26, 9.01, 9.36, 9.2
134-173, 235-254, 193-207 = -0.01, 7.25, 14.2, 10.8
